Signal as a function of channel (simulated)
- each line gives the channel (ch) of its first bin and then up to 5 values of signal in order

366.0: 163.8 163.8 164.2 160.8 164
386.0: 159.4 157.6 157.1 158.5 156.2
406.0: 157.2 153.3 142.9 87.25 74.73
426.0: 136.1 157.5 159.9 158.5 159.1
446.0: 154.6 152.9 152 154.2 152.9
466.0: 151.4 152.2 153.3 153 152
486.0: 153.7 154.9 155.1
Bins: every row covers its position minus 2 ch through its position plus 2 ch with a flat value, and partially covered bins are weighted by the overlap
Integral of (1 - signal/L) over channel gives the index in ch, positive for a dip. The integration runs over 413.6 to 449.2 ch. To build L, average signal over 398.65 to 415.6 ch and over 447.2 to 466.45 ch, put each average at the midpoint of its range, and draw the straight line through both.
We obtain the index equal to 3.7 ch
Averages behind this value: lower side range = 153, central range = 137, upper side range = 153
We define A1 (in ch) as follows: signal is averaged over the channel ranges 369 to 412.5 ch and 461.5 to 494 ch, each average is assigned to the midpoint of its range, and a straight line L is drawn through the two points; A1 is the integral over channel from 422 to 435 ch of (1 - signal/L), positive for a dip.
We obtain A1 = 1.47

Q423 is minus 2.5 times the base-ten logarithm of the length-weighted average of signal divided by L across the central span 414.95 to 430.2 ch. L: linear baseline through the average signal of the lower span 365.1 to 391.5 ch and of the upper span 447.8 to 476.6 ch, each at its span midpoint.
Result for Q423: 0.38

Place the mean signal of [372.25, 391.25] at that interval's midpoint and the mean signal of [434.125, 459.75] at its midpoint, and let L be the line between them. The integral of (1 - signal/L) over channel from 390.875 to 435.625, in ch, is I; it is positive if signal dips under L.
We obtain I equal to 5.2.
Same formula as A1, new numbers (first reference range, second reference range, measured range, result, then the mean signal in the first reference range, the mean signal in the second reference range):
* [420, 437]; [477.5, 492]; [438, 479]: -2.8 ch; 134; 153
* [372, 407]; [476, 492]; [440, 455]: 0.1 ch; 160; 153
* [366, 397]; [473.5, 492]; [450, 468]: 0.3 ch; 161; 153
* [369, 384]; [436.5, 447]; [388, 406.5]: 0.5 ch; 163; 158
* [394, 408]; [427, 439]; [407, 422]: 3.3 ch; 157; 157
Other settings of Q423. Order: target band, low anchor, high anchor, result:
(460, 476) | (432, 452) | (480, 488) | 0.01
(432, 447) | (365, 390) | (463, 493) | -0.01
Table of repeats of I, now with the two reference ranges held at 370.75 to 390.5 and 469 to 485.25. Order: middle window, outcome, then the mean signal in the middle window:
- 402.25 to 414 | 0.4 ch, 153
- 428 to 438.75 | -0.1 ch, 159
